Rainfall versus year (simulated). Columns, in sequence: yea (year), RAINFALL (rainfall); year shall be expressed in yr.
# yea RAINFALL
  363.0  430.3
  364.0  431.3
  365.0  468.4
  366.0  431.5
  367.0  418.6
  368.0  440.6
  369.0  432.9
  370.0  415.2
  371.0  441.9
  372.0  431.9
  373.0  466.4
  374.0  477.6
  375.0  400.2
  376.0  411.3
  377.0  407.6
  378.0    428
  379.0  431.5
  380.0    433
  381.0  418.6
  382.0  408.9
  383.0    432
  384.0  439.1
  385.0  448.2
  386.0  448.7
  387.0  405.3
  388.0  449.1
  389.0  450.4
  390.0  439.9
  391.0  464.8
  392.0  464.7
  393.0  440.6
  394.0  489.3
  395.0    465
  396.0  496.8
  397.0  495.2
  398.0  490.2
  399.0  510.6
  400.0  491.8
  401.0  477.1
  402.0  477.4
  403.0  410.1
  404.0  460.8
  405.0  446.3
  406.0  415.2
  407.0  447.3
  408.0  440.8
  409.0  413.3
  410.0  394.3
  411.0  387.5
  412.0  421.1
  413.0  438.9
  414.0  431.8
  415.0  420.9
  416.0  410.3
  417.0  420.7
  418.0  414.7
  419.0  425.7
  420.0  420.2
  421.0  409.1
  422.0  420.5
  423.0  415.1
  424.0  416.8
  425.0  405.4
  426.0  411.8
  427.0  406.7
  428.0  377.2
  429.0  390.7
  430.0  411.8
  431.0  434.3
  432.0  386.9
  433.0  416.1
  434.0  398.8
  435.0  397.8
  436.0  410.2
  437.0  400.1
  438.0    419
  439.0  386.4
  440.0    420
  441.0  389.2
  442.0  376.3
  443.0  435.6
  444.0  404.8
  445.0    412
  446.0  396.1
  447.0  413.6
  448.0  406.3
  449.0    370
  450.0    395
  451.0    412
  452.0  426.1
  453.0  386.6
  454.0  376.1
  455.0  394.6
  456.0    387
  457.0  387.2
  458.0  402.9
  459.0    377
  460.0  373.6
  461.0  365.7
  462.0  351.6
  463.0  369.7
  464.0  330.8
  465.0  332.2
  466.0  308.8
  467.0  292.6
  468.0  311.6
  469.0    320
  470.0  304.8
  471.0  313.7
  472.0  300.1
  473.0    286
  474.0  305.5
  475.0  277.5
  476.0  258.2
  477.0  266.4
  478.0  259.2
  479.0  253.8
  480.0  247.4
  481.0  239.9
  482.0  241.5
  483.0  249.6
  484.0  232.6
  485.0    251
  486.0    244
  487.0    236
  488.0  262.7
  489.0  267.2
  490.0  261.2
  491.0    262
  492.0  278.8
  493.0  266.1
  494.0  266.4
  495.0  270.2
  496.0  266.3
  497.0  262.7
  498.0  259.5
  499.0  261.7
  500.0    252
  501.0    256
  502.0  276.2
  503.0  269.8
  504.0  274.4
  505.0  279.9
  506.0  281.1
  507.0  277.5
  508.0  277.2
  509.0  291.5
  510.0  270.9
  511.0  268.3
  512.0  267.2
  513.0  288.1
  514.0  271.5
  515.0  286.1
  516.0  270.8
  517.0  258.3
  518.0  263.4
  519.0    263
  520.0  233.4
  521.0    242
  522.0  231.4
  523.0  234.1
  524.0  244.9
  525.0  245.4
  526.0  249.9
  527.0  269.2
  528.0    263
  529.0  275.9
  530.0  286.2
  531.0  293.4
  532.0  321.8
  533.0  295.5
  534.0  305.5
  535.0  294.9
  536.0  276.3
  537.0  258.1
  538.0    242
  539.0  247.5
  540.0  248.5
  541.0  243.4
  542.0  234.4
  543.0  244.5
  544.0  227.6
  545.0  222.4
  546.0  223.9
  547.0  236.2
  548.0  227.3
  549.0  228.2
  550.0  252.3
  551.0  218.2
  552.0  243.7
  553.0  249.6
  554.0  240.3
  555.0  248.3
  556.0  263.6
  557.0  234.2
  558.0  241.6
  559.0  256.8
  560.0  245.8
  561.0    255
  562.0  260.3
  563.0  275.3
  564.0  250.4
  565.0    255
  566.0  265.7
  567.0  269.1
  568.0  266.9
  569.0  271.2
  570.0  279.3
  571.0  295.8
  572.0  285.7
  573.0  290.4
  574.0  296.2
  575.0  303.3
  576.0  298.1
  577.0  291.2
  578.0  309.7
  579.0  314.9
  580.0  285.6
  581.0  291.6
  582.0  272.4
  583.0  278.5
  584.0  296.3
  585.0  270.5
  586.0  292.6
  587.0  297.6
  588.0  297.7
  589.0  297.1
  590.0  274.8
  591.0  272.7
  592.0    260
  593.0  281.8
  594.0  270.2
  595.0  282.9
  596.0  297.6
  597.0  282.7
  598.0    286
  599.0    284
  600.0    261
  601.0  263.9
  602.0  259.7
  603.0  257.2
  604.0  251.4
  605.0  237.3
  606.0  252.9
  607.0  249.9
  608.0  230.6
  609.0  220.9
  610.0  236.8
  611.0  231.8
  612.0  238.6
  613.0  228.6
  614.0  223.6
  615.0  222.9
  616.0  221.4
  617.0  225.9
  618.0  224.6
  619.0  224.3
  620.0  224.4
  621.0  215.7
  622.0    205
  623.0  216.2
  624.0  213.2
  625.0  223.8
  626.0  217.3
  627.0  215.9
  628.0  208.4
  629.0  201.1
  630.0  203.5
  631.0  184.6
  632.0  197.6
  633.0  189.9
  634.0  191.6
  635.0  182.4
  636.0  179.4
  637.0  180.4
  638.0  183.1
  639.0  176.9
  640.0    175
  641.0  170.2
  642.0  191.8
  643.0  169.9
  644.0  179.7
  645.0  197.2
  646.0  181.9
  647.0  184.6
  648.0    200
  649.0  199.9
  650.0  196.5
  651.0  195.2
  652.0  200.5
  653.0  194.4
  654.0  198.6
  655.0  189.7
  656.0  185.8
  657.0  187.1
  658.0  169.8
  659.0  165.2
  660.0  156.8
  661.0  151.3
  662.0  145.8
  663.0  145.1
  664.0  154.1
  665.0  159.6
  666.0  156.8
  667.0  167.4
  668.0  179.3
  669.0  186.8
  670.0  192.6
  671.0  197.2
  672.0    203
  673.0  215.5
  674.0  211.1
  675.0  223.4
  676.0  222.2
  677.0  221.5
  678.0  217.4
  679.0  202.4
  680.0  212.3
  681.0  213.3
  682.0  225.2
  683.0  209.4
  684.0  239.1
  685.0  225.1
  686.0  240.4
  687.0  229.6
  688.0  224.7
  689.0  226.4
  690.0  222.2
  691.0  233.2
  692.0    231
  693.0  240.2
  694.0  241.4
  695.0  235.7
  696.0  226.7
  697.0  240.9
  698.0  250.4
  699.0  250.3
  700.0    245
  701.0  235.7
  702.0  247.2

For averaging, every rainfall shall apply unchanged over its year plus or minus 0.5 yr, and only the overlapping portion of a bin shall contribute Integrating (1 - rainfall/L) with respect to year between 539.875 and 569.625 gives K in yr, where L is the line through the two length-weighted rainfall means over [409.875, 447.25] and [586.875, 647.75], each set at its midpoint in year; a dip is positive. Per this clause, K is 4.2 yr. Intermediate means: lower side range 409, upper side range 227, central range 247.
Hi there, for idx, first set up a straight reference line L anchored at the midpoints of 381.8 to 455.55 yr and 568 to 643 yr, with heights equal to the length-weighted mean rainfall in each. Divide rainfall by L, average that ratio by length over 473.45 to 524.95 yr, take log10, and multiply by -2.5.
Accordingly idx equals 0.30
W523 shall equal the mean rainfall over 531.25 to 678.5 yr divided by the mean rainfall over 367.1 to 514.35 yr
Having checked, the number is 0.63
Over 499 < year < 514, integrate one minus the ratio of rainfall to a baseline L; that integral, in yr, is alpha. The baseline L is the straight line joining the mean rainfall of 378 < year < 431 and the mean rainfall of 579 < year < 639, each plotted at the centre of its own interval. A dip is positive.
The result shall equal 2.9 yr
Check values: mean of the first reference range 436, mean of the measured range 273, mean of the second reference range 242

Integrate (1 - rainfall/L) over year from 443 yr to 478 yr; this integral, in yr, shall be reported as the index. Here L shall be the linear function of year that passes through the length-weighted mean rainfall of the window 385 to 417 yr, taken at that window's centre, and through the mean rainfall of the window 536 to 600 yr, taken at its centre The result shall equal 2.8 yr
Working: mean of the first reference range 448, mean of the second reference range 266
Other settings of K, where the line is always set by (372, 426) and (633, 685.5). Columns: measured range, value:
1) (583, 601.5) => -2.0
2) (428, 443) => 0.0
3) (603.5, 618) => 0.2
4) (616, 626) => 0.3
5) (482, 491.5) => 2.8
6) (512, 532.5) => 3.6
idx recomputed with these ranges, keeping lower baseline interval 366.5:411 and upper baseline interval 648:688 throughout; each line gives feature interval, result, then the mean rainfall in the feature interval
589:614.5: -0.016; 258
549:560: 0.210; 244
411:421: -0.001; 420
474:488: 0.389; 253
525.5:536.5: 0.117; 285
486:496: 0.321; 263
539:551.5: 0.284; 234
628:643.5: 0.202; 186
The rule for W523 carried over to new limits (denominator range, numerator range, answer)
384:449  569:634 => 0.60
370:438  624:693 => 0.45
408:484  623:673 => 0.50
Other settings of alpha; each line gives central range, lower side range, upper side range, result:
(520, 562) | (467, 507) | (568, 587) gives 4.3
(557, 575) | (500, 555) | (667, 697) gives -1.4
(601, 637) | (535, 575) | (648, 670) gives -2.3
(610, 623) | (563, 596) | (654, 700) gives 1.5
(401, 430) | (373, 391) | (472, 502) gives -3.3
